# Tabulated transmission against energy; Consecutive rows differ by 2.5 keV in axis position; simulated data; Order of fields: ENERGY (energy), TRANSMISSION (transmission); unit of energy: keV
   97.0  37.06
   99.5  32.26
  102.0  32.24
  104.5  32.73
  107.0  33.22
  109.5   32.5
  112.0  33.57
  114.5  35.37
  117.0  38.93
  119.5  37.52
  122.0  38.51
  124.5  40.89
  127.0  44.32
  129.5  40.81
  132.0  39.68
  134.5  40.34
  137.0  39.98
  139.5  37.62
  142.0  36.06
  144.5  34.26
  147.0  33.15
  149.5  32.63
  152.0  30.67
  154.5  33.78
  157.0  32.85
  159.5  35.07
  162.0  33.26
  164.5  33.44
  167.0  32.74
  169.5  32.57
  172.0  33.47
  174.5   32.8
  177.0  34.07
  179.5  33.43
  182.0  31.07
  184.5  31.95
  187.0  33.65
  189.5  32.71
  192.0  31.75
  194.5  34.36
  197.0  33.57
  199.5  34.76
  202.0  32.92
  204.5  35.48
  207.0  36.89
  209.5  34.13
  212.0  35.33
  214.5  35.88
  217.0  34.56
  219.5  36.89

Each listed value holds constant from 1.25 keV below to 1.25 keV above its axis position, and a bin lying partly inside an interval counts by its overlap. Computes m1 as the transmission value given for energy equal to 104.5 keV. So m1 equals 32.73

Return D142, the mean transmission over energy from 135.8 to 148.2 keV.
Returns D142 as 36.2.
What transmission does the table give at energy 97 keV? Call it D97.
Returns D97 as 37.06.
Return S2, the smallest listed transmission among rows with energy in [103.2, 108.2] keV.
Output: 32.73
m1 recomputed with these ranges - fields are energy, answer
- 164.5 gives 33.44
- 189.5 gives 32.71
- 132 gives 39.68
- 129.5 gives 40.81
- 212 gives 35.33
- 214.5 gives 35.88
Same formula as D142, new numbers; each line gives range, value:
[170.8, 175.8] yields 33.1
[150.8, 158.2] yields 32.4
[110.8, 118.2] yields 36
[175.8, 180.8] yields 33.7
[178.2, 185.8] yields 32.2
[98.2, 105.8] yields 32.4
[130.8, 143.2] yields 38.7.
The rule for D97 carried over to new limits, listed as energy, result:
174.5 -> 32.8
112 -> 33.57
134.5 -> 40.34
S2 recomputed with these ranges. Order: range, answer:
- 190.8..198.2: 31.75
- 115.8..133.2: 37.52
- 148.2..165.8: 30.67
